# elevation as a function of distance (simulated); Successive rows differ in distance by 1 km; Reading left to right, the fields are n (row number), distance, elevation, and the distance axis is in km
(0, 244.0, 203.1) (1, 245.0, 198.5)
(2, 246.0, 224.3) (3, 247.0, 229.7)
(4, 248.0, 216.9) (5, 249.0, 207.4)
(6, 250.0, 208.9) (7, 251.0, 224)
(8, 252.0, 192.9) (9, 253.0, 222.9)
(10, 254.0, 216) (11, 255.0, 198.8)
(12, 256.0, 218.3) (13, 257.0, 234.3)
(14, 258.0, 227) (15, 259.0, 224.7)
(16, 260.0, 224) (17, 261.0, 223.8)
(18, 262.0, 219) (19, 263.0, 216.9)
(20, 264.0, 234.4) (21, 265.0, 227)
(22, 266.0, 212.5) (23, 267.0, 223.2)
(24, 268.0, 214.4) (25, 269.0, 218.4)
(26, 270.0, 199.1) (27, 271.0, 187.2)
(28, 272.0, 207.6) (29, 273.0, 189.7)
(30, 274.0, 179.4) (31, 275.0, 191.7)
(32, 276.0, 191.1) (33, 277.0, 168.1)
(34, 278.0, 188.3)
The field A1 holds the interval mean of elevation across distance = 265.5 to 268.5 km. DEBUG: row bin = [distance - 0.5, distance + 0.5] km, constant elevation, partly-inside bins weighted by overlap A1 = 217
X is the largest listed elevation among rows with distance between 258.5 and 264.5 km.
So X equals 234.4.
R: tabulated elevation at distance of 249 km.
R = 207.4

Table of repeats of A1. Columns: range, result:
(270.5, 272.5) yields 197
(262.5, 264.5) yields 226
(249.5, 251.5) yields 216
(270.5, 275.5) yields 191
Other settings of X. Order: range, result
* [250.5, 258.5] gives 234.3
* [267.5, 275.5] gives 218.4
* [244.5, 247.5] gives 229.7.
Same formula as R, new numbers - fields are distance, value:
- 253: 222.9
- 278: 188.3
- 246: 224.3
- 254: 216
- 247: 229.7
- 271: 187.2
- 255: 198.8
